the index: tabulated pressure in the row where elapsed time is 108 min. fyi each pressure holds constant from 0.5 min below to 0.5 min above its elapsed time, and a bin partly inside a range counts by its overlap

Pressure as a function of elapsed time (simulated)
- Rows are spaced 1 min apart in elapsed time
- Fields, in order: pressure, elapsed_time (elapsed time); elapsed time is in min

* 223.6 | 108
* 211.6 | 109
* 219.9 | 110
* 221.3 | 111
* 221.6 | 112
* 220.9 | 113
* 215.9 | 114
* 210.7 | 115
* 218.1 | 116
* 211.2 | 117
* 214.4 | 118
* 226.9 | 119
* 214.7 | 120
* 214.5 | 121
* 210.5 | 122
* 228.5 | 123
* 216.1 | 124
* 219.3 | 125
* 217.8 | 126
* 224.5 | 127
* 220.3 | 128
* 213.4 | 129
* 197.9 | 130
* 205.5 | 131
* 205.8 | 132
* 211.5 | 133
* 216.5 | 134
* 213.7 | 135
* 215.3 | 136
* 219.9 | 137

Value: 223.6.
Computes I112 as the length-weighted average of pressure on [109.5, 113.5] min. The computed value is 221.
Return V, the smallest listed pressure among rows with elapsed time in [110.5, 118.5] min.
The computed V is 210.7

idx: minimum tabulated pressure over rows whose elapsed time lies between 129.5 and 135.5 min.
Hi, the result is 197.9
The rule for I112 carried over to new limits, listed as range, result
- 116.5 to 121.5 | 216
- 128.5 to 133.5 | 207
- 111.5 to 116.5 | 217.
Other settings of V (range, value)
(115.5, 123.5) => 210.5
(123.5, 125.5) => 216.1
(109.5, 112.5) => 219.9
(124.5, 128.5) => 217.8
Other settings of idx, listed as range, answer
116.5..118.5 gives 211.2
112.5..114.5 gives 215.9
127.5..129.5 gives 213.4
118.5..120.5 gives 214.7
